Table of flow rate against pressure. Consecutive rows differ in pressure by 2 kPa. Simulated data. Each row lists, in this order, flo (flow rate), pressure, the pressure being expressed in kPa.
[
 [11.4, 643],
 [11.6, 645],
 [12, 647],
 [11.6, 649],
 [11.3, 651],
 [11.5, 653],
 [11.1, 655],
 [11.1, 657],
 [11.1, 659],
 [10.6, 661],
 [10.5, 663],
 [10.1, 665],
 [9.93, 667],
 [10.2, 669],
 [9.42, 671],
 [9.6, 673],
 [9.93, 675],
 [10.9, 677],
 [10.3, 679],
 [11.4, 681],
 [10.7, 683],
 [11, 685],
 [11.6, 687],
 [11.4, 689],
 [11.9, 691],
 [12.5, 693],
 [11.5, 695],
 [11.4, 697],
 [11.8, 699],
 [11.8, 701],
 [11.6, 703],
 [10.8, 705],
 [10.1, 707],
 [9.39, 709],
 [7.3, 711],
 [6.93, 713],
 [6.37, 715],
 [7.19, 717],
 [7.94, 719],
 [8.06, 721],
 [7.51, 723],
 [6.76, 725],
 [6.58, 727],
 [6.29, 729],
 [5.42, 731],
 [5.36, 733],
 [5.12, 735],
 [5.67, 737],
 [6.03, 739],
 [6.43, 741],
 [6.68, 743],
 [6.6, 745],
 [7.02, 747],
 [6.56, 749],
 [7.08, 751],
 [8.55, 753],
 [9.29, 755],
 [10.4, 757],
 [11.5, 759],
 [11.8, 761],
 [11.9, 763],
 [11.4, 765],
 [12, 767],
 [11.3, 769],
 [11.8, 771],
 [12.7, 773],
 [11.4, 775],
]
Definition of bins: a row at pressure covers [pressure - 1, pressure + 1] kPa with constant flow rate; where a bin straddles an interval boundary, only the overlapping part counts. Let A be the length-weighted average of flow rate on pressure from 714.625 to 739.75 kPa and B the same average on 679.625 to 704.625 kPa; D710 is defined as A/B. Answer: 0.56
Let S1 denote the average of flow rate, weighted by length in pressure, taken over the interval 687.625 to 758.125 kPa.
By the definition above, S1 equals 8.35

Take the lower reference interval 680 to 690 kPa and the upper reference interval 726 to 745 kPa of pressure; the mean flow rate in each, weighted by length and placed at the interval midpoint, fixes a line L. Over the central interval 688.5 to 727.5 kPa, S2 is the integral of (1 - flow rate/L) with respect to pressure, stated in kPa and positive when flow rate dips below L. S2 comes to -2.3 kPa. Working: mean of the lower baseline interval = 11.2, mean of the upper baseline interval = 5.99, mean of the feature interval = 9.45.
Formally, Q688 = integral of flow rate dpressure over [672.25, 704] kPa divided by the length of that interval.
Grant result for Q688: 11.2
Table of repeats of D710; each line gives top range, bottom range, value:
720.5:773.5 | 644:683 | 0.77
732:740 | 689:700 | 0.47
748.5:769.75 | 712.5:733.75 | 1.51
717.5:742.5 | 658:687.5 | 0.62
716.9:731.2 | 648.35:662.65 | 0.63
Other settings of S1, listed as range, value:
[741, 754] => 7.03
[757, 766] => 11.5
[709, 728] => 7.3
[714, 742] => 6.48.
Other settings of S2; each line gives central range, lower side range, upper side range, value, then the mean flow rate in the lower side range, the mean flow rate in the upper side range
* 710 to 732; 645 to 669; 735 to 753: 2.2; 11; 6.54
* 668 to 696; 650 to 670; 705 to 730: -4.0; 10.7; 7.67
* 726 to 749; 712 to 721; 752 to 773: 7.3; 7.21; 11.1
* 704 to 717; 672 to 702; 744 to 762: 2.5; 11.2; 8.76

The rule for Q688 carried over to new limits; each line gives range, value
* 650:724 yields 10.2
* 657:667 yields 10.6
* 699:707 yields 11.3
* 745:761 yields 8.7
